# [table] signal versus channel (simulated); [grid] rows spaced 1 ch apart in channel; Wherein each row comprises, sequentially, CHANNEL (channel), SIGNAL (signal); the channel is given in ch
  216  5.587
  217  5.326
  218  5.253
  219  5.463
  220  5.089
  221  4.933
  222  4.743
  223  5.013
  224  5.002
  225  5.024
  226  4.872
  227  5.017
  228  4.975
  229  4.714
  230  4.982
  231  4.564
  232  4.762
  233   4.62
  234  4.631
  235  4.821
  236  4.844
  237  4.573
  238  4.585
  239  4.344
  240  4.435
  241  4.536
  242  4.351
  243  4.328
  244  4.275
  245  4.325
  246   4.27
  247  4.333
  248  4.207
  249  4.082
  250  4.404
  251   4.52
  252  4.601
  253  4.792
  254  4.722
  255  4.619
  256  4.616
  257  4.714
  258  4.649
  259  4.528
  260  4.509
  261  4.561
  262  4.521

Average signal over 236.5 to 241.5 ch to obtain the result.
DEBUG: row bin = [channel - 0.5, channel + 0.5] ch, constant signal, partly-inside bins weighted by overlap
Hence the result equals 4.49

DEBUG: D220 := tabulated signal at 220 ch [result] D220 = 5.089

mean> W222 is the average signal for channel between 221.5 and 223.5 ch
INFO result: 4.88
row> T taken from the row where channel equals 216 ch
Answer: 5.587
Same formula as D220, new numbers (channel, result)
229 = 4.714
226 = 4.872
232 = 4.762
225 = 5.024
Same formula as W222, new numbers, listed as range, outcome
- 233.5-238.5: 4.69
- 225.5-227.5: 4.94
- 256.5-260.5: 4.6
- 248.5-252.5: 4.4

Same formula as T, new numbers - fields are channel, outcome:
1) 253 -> 4.792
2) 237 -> 4.573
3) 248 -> 4.207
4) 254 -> 4.722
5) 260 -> 4.509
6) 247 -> 4.333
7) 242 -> 4.351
